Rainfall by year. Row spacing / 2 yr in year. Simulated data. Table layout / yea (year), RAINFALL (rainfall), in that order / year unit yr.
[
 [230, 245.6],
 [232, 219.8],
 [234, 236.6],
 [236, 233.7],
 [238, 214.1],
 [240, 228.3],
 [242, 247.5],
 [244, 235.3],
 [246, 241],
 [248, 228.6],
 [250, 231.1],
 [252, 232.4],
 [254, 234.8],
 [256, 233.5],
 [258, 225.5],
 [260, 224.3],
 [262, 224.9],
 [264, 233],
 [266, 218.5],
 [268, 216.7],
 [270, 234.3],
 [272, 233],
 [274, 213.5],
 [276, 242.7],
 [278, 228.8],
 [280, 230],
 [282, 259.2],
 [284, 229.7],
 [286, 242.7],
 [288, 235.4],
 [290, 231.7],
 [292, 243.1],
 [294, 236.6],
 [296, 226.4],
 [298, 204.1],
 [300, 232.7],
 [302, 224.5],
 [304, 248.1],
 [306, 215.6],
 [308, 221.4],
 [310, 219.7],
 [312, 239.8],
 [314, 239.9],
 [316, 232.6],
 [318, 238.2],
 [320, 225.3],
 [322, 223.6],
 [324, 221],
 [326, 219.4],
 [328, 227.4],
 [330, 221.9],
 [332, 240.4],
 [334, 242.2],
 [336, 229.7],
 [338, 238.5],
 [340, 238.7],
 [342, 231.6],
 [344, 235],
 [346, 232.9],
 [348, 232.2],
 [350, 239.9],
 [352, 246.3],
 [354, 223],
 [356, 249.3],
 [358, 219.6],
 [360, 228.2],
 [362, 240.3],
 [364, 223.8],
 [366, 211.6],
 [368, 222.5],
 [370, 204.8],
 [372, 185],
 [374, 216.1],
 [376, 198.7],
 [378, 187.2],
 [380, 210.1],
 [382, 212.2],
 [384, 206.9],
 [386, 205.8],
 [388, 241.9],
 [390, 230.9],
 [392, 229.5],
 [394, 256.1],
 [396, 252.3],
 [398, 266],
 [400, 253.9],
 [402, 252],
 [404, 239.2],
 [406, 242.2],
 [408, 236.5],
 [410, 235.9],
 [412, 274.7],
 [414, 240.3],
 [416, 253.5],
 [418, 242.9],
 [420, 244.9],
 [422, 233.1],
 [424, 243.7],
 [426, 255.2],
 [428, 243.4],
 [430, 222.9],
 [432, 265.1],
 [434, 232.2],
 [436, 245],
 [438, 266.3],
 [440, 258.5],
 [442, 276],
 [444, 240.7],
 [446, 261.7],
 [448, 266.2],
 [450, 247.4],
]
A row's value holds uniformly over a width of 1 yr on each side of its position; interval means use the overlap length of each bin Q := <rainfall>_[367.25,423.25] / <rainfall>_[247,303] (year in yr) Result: 1.00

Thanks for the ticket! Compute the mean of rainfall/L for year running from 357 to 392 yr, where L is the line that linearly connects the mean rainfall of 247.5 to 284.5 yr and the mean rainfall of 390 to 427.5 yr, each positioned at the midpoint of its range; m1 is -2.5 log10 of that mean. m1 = 0.13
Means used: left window 230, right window 247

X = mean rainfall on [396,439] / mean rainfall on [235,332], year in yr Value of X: 1.07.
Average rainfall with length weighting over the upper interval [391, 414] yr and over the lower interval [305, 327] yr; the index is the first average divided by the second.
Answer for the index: 1.10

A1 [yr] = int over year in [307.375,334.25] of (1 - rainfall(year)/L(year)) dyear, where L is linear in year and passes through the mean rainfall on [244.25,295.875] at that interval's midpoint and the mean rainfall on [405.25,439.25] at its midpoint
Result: 0.85 yr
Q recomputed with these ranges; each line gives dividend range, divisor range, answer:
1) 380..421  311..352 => 1.03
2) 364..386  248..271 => 0.90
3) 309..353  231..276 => 1.01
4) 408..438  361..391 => 1.15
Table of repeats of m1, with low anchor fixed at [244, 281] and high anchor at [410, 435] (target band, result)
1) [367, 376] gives 0.17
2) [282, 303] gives 0.00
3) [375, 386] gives 0.19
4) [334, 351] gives 0.01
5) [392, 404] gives -0.04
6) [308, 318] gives 0.01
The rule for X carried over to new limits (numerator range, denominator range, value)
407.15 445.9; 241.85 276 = 1.08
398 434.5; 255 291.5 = 1.06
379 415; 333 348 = 1.01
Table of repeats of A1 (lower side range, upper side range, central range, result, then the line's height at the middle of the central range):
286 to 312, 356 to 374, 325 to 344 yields -0.7 yr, 224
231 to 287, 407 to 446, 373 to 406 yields 2.1 yr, 245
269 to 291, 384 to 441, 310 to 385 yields 4.5 yr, 240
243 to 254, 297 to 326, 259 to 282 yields 0.3 yr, 232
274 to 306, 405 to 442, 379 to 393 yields 1.4 yr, 243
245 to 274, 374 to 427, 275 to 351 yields -0.2 yr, 232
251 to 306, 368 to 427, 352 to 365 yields 0.0 yr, 232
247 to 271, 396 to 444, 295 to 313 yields 0.6 yr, 234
